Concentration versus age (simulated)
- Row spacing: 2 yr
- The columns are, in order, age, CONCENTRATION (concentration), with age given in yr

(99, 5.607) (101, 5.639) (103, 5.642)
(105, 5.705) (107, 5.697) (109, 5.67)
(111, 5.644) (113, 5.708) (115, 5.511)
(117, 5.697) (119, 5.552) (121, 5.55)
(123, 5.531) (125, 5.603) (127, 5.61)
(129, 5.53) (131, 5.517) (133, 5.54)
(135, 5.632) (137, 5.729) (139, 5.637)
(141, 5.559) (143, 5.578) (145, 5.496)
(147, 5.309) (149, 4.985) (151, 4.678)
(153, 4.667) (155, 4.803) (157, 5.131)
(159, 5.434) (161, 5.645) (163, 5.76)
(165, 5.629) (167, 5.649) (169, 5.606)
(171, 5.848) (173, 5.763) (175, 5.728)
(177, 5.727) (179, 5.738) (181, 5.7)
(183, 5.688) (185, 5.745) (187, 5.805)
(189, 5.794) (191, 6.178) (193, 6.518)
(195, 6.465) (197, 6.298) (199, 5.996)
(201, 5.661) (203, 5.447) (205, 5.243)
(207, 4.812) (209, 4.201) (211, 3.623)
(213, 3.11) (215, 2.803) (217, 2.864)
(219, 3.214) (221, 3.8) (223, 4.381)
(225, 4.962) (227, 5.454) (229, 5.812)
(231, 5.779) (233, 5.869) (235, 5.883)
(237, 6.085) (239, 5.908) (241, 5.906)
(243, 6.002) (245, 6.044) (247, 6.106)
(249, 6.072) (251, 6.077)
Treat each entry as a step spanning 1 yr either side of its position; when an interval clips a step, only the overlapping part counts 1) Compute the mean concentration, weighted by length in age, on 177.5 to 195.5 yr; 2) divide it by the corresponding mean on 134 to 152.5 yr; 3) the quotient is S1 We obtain 1.1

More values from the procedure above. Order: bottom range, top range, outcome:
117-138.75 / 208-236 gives 0.79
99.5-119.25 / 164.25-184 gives 1.01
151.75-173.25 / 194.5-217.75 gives 0.86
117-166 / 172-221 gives 0.95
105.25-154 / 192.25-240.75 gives 0.91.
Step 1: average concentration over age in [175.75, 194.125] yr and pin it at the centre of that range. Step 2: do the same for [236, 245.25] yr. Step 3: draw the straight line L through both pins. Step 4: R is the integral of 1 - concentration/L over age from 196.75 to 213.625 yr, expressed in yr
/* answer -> 2.9 yr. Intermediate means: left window 5.88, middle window 4.91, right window 5.98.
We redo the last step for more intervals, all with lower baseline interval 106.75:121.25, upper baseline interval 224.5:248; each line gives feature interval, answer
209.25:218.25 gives 4.0 yr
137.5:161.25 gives 1.9 yr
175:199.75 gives -0.9 yr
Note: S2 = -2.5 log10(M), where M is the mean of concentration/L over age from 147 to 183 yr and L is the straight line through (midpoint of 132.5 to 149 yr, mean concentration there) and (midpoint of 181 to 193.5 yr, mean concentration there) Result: 0.06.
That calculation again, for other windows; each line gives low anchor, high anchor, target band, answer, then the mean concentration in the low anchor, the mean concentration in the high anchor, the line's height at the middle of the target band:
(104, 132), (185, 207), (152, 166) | 0.09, 5.61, 5.88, 5.75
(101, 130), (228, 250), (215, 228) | 0.42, 5.62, 5.95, 5.9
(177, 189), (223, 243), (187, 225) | 0.18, 5.74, 5.68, 5.71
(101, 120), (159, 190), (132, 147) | 0.02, 5.65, 5.71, 5.68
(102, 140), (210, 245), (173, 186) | -0.11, 5.62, 4.83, 5.18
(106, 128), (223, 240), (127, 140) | 0.00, 5.62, 5.64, 5.62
